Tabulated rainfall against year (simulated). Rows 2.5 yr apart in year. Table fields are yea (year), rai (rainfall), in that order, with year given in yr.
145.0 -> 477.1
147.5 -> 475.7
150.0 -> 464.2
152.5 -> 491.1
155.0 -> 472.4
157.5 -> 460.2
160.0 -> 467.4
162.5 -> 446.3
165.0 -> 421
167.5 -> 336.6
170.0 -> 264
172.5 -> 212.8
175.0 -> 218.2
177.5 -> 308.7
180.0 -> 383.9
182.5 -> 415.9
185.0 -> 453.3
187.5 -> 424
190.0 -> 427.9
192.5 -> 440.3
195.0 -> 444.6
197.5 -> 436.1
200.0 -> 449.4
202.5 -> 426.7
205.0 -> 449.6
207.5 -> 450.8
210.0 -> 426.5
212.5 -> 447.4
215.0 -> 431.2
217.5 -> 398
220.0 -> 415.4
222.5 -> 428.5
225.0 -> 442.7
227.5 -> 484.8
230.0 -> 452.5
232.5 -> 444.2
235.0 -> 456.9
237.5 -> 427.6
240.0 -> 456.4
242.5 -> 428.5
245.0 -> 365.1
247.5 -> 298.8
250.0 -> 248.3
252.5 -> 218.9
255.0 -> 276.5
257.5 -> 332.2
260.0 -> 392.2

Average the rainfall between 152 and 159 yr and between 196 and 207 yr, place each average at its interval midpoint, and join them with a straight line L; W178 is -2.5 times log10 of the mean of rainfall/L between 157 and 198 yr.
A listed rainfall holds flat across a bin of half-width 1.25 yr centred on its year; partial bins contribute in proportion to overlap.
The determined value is 0.19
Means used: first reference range 473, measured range 384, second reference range 441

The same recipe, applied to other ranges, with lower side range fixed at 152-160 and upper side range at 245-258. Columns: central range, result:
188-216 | -0.16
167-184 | 0.37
